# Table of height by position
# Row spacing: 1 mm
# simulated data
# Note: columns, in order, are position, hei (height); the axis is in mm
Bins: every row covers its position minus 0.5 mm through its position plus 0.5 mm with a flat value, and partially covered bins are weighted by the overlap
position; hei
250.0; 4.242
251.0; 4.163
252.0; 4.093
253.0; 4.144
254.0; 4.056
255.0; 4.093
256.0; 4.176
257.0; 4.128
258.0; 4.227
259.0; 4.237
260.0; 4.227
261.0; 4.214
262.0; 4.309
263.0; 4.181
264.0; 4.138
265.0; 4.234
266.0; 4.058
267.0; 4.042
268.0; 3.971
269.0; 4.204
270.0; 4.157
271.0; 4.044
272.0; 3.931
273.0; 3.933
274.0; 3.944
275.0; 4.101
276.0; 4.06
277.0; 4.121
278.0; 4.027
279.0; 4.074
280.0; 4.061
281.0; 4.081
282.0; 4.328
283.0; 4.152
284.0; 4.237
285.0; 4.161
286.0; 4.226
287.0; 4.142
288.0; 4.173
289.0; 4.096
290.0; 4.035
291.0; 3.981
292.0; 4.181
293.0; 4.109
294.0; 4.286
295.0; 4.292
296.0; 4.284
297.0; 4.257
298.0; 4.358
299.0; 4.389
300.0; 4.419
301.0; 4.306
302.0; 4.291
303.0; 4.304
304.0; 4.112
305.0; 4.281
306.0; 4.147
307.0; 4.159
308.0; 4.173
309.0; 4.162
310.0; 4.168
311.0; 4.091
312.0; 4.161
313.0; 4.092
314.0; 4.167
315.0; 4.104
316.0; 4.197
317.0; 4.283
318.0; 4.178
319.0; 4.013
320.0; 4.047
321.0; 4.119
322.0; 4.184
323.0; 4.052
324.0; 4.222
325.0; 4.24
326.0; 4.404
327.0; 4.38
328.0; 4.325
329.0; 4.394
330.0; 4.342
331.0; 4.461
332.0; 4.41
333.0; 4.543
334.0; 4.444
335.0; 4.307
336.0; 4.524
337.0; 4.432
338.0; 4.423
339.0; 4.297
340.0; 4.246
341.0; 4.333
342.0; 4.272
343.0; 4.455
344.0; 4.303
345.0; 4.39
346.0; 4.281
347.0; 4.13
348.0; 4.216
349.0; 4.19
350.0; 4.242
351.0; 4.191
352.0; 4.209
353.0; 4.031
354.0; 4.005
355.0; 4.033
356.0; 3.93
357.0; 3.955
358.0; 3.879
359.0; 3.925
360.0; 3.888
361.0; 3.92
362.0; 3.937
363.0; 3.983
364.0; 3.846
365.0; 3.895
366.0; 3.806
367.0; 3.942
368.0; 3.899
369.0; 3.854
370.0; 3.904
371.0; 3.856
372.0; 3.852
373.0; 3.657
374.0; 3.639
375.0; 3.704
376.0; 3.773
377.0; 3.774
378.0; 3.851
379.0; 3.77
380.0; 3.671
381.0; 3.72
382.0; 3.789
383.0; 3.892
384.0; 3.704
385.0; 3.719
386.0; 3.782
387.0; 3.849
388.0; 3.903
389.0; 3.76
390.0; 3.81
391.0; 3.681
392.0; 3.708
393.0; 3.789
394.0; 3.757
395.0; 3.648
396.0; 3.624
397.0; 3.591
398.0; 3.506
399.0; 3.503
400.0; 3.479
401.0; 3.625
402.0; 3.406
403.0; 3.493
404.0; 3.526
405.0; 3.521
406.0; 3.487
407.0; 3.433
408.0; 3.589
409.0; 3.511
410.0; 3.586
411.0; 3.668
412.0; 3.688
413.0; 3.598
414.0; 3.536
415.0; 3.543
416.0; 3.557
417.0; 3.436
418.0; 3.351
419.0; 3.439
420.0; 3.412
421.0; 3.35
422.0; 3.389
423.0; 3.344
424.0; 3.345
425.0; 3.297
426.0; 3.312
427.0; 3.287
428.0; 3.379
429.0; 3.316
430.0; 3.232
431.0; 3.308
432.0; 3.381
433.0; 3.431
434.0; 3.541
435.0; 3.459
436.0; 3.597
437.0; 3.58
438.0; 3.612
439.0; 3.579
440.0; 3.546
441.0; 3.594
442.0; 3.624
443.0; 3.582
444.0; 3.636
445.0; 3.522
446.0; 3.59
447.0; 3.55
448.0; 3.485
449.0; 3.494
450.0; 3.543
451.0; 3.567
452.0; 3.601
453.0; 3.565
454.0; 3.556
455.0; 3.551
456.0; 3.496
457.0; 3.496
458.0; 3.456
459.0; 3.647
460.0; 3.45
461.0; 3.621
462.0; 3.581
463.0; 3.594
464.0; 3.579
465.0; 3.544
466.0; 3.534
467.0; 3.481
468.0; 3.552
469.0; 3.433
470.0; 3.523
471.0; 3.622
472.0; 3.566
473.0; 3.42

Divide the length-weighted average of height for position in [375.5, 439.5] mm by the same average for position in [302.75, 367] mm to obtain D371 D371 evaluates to 0.85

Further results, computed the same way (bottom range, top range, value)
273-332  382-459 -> 0.85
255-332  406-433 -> 0.82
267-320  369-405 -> 0.89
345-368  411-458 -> 0.87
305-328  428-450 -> 0.84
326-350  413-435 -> 0.78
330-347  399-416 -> 0.81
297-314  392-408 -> 0.84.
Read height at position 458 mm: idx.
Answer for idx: 3.456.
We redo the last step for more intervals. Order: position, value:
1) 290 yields 4.035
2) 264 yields 4.138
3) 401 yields 3.625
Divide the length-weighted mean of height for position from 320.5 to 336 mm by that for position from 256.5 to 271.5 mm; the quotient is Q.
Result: 1.0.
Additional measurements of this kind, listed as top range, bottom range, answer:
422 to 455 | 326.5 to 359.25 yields 0.82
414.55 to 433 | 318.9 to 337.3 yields 0.78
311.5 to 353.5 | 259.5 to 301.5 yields 1.03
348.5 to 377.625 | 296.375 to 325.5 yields 0.93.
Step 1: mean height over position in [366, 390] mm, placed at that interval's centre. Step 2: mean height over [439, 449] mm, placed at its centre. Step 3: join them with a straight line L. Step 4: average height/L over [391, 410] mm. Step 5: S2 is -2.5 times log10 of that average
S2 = 0.04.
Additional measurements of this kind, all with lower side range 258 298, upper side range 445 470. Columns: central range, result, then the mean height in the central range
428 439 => 0.05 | 3.45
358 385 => 0.00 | 3.82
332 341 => -0.12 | 4.4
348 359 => -0.05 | 4.07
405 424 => 0.06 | 3.49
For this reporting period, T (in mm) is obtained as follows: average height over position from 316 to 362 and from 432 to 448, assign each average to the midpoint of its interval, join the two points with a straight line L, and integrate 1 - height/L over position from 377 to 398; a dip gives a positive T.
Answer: 0.83 mm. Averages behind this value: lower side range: 4.22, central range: 3.75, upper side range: 3.55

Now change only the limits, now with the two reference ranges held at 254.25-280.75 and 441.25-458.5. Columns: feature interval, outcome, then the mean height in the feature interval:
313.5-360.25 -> -4.0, 4.23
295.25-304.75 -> -0.7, 4.3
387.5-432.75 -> 2.0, 3.51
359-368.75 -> -0.2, 3.9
